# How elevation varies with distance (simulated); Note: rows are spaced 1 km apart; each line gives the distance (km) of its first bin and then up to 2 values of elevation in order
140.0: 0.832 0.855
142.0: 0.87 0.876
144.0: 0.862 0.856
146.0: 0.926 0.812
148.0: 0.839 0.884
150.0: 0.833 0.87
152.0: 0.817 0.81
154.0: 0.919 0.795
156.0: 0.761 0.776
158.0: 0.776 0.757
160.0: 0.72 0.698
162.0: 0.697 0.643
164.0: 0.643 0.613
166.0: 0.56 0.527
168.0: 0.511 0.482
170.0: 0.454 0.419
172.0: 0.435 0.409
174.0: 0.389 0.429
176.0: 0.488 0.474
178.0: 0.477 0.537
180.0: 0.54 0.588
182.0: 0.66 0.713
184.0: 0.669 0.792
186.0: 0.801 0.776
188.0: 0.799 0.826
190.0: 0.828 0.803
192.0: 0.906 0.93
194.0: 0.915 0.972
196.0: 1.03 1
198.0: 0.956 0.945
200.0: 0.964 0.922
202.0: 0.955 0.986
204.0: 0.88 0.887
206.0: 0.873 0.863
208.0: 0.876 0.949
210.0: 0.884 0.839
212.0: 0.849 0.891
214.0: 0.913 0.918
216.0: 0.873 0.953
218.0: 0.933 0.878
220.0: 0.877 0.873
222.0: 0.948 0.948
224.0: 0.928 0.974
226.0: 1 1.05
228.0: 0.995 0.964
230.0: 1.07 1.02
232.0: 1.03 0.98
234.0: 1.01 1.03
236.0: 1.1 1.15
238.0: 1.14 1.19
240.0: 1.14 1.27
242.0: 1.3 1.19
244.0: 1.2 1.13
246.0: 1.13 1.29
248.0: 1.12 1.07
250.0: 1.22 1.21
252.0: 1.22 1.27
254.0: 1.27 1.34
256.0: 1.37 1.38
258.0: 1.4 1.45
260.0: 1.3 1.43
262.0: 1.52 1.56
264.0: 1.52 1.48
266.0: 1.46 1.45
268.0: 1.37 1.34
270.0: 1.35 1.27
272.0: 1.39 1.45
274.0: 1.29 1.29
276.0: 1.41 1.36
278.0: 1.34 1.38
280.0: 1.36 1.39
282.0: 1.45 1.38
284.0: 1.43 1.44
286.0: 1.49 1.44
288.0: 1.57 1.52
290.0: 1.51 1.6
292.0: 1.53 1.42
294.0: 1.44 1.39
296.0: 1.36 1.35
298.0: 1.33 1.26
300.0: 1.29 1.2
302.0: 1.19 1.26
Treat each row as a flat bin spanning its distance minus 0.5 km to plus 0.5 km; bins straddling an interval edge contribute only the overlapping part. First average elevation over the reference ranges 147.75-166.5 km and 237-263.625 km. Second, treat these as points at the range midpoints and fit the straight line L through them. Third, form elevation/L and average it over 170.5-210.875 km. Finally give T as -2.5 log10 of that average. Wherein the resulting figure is 0.24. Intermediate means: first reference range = 0.757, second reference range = 1.27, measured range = 0.764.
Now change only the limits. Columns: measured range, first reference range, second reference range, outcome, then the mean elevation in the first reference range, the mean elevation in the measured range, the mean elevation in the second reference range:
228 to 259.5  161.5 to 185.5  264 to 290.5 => -0.04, 0.548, 1.18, 1.41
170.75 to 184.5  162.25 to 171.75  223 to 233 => 0.20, 0.541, 0.518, 0.999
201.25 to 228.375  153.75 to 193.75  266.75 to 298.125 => 0.02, 0.65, 0.918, 1.41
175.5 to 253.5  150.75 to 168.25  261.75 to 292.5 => 0.12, 0.717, 0.943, 1.43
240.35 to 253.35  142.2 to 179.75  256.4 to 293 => 0.03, 0.67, 1.2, 1.42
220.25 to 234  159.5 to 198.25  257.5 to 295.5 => 0.06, 0.668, 0.982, 1.43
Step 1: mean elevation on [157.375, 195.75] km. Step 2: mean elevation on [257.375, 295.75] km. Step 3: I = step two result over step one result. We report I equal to 2.19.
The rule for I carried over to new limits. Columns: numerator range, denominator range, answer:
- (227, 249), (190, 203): 1.19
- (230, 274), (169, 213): 1.67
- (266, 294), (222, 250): 1.30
